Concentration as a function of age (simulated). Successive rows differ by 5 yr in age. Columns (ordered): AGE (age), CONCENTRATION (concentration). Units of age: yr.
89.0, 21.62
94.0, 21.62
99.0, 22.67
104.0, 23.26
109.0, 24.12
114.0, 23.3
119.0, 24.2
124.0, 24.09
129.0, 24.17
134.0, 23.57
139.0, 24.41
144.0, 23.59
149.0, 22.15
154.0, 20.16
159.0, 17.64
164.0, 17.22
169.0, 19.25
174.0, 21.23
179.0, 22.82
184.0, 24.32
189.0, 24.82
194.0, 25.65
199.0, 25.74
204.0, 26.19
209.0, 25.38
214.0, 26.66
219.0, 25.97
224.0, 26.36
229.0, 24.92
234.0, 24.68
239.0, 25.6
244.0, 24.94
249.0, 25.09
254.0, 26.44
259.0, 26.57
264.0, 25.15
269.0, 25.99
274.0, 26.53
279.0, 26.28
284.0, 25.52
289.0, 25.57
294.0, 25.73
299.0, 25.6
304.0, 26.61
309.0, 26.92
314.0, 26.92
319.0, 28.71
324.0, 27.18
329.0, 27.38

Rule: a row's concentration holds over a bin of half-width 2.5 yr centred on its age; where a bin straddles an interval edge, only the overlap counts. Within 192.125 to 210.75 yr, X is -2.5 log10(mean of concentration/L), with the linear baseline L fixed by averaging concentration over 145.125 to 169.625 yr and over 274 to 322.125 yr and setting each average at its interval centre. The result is -0.19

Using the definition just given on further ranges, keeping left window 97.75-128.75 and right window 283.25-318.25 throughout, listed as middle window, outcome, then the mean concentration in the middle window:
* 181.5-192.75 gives 0.001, 24.7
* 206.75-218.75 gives -0.041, 26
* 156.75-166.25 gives 0.363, 17.4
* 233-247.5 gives 0.014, 25.1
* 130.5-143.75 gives 0.004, 23.9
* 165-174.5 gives 0.244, 19.6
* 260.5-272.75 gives 0.003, 25.7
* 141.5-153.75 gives 0.084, 22.4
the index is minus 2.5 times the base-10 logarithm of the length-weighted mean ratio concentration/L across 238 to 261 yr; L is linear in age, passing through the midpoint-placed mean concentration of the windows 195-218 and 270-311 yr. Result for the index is 0.01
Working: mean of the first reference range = 26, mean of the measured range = 25.7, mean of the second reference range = 26.1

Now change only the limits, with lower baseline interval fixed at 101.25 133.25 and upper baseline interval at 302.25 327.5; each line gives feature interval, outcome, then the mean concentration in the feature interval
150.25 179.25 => 0.25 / 19.6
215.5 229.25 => -0.01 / 26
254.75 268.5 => 0.02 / 26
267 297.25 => 0.03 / 25.9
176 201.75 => 0.02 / 24.6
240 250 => 0.04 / 25.1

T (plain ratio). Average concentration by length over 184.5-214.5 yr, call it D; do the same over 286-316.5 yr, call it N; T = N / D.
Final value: 1.02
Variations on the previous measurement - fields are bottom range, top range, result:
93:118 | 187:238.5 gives 1.11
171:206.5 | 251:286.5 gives 1.07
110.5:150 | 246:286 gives 1.09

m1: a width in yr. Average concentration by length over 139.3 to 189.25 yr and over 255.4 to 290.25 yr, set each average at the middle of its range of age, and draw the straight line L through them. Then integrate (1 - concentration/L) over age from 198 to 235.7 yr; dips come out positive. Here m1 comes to -3.5 yr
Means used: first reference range 21.3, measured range 25.8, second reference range 26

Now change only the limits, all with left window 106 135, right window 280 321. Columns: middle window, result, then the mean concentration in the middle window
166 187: 2.4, 21.9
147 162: 2.8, 19.8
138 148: 0.2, 23.7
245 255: 0.1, 25.5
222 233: 0.0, 25.5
